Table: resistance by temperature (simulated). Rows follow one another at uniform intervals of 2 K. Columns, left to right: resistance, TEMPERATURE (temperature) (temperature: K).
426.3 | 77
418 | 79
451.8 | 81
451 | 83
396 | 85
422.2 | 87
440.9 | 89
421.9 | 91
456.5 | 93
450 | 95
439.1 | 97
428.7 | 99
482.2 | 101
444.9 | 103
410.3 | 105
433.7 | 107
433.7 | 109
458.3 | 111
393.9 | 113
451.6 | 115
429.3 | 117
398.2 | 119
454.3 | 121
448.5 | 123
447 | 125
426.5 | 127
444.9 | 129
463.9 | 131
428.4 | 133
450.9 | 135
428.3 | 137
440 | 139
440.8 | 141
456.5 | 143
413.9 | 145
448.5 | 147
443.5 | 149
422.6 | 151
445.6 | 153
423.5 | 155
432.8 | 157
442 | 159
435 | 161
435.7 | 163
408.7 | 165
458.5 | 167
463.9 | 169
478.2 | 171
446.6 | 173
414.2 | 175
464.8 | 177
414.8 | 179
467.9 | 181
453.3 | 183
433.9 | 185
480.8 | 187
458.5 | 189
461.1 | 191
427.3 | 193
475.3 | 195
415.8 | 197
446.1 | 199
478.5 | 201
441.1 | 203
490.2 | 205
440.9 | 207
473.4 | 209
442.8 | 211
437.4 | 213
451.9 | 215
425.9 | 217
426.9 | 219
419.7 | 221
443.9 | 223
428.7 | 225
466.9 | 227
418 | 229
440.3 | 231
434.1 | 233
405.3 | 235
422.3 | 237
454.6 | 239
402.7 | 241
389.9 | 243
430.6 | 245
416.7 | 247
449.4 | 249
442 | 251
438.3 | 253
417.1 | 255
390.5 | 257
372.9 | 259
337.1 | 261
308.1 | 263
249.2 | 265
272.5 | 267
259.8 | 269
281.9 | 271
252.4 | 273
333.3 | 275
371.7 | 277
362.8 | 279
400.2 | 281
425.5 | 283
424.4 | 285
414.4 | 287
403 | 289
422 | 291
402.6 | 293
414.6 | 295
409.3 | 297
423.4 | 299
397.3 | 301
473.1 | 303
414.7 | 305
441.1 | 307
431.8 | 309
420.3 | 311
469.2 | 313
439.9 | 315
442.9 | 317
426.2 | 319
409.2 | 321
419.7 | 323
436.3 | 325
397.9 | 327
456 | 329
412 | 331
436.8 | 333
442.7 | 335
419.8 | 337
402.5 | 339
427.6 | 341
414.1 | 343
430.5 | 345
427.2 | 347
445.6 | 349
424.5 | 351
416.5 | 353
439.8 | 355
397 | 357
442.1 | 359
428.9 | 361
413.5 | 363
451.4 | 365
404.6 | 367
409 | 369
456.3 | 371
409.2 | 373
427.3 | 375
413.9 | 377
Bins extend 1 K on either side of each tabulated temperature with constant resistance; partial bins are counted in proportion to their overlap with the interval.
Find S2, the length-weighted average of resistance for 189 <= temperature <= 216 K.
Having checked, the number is 453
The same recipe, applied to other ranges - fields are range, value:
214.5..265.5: 412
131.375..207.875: 445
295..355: 428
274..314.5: 413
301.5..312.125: 435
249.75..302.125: 371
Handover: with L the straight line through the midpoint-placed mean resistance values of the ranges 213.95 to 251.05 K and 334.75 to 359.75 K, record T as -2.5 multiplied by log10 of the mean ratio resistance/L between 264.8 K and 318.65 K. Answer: 0.10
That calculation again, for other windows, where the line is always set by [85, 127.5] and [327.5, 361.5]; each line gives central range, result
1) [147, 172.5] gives -0.018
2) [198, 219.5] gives -0.047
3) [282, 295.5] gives 0.035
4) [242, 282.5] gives 0.194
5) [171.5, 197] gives -0.040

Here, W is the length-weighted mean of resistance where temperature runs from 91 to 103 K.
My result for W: 448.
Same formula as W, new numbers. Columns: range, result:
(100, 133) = 439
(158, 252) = 442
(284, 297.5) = 413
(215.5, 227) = 433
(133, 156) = 437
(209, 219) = 442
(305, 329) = 431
